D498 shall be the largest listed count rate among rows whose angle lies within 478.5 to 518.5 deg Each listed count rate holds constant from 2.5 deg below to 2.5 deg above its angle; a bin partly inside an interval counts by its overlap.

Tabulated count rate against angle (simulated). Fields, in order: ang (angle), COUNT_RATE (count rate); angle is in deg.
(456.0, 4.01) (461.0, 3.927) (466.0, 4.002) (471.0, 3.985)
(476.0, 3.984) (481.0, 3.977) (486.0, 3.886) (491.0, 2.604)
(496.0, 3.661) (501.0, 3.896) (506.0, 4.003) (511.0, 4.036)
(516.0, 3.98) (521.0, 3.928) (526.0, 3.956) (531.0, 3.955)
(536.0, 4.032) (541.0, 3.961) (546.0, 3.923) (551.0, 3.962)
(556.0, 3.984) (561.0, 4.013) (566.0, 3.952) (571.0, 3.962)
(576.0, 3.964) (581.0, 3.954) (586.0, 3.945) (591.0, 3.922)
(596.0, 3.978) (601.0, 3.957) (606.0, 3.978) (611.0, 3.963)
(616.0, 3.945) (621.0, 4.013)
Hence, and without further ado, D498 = 4.036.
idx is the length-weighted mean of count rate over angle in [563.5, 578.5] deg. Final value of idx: 3.96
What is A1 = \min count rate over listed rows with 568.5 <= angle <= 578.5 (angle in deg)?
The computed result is 3.962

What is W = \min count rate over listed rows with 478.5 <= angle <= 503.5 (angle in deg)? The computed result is 2.604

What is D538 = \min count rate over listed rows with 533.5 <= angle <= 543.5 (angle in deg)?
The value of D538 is 3.961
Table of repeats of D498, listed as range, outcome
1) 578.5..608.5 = 3.978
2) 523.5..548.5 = 4.032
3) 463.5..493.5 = 4.002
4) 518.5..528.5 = 3.956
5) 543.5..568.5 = 4.013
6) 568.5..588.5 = 3.964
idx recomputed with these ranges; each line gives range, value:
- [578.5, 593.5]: 3.94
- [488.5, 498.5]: 3.13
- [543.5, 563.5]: 3.97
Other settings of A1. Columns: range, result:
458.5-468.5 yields 3.927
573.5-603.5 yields 3.922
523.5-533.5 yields 3.955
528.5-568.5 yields 3.923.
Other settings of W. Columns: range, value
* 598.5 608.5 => 3.957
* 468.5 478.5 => 3.984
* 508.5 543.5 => 3.928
